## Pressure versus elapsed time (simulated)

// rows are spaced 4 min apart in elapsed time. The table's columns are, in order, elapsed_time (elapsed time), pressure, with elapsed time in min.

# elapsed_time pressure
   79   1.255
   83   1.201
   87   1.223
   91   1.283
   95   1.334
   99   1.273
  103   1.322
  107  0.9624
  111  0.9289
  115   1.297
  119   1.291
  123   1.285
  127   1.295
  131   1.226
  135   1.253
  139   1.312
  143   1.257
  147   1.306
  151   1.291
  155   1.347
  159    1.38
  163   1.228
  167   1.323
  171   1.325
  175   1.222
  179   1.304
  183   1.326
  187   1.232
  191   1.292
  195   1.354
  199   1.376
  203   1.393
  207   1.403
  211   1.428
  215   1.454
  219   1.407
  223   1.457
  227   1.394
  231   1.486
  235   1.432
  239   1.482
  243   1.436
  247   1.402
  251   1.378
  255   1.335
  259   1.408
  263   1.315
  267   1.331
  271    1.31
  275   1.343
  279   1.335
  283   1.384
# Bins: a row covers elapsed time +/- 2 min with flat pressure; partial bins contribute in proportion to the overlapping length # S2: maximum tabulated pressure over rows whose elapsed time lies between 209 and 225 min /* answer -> 1.457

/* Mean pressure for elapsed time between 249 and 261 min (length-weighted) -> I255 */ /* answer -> 1.37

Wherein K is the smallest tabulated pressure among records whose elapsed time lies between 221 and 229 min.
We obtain 1.394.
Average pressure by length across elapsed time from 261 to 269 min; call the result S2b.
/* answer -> 1.32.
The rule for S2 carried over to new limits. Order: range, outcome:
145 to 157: 1.347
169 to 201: 1.376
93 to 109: 1.334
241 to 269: 1.436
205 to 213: 1.428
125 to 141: 1.312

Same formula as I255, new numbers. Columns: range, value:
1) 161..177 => 1.27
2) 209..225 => 1.44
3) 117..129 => 1.29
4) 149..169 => 1.31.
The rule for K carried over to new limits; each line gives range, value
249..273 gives 1.31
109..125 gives 0.9289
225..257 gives 1.335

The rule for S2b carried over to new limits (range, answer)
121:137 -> 1.26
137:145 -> 1.28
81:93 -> 1.24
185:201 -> 1.31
